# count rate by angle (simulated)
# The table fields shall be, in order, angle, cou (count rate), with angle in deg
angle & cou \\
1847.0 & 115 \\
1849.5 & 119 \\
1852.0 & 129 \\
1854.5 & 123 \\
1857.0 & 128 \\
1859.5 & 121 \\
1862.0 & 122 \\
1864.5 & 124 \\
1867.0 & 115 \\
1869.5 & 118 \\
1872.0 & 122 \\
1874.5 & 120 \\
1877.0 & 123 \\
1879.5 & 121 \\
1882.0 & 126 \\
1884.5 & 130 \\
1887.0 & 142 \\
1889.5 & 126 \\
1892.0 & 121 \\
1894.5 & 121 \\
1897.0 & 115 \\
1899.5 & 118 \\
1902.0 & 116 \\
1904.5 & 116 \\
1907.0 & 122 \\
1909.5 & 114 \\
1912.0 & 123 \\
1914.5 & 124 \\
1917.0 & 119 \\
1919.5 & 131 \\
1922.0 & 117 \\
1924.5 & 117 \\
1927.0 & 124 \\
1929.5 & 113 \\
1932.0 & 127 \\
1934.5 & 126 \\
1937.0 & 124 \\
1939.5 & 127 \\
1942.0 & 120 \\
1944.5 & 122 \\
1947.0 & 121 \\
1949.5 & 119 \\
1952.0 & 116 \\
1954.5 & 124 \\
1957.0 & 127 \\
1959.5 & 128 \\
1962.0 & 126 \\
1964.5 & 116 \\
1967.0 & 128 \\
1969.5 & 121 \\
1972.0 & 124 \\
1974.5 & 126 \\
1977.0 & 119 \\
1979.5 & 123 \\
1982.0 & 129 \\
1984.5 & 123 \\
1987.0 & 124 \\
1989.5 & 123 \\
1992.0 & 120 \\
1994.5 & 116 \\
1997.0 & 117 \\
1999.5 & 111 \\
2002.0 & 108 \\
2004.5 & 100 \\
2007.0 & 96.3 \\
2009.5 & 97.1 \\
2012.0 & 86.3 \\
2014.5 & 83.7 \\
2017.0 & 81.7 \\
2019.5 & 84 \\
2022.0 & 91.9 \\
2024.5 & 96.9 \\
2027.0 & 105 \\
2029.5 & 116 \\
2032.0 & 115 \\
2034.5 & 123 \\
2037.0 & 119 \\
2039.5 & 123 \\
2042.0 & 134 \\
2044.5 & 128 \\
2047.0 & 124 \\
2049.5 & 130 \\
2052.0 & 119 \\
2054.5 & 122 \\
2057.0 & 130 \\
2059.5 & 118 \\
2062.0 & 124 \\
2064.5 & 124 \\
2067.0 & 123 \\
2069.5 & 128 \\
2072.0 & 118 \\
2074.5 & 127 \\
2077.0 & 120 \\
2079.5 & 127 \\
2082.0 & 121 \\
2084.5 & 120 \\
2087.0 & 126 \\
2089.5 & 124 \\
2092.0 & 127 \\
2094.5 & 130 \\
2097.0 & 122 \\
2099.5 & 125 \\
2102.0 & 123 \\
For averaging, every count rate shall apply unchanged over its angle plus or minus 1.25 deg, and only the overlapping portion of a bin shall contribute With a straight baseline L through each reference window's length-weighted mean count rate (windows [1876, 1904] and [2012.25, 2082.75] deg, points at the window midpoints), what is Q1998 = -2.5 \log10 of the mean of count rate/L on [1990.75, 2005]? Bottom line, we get 0.052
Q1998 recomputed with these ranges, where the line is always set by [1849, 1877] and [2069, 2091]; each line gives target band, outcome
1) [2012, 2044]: 0.163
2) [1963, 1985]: -0.005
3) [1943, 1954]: 0.024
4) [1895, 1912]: 0.044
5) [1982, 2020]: 0.161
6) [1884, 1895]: -0.053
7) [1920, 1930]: 0.030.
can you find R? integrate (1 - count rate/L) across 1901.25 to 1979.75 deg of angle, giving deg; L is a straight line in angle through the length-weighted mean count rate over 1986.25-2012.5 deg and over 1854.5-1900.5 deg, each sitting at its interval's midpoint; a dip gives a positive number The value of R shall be -4.1 deg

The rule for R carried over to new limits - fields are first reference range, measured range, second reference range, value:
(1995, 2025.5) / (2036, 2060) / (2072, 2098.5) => -3.17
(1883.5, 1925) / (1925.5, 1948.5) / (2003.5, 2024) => -2.08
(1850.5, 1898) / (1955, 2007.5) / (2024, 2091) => 1.26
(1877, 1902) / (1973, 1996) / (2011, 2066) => -1.11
